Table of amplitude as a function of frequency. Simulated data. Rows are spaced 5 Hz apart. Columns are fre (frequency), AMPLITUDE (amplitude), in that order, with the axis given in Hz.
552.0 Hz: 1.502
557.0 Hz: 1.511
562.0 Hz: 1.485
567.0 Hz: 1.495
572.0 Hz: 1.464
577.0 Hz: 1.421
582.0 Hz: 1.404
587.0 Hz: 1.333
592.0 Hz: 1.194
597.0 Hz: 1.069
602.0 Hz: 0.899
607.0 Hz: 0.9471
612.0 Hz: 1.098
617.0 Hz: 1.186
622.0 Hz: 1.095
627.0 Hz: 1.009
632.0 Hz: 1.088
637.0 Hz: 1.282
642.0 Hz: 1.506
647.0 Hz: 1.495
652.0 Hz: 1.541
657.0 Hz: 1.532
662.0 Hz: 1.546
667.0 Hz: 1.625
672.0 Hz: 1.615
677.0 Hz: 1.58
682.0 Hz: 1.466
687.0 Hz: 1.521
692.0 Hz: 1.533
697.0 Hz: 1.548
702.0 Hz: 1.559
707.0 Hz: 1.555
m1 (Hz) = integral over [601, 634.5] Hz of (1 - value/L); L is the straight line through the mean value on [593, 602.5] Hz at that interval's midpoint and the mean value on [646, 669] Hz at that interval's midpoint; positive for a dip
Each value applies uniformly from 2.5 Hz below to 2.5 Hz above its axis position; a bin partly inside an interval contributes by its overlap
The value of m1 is 4.2 Hz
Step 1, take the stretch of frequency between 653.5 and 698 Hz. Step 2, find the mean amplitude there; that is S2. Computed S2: 1.55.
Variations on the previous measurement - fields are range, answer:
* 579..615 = 1.14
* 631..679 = 1.49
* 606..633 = 1.08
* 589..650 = 1.16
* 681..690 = 1.5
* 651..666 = 1.55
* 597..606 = 0.954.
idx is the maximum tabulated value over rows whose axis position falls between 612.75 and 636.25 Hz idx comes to 1.186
